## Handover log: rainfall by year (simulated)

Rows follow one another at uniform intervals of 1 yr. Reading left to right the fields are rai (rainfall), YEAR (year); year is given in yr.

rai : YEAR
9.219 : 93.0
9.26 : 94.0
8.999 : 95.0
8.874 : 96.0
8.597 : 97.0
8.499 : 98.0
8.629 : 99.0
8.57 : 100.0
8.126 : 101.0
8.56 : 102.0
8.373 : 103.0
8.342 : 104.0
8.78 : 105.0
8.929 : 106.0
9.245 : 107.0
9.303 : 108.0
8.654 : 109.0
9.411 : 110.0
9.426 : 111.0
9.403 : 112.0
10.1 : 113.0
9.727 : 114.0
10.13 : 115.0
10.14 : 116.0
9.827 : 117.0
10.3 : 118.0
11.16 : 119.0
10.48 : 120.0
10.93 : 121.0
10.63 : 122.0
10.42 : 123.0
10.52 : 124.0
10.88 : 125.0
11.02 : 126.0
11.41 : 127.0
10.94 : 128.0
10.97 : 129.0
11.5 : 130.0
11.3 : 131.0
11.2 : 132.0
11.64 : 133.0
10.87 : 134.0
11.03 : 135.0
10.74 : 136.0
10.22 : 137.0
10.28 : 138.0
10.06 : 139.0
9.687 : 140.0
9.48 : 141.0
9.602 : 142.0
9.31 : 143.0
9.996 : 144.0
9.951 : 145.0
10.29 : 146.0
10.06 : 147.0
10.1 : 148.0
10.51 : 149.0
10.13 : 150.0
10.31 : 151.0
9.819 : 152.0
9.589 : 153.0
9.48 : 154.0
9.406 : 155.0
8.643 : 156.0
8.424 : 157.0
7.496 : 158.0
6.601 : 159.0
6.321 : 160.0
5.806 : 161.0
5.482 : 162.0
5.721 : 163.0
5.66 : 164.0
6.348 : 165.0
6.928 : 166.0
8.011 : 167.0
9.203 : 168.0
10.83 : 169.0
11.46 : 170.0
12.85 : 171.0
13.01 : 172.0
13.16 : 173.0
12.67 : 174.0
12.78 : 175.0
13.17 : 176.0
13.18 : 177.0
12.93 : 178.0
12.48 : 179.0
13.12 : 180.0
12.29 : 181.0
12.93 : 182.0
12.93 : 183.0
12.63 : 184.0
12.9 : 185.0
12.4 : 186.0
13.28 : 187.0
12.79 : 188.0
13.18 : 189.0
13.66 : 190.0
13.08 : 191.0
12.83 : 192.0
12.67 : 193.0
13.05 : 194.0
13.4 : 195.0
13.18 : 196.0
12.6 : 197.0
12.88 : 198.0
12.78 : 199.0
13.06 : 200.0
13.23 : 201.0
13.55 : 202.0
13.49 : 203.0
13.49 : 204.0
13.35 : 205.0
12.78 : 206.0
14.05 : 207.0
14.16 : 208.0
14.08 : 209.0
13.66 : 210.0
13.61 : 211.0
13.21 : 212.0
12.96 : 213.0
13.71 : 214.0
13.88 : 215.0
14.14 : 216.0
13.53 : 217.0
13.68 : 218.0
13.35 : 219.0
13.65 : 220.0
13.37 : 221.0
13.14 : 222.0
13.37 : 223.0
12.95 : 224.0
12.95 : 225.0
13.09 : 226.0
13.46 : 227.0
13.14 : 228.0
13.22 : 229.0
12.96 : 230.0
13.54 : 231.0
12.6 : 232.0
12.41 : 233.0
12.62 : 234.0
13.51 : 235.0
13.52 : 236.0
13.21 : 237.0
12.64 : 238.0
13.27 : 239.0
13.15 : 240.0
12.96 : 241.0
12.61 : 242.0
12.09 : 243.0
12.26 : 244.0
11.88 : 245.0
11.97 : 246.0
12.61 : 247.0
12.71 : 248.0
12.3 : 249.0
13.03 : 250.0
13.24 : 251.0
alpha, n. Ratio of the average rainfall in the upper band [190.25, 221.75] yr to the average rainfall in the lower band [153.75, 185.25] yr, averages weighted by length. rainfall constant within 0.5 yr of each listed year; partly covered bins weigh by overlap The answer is 1.32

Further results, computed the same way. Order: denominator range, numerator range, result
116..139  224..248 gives 1.19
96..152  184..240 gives 1.33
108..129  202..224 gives 1.32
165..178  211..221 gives 1.20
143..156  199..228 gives 1.36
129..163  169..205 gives 1.36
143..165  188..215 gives 1.56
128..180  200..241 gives 1.34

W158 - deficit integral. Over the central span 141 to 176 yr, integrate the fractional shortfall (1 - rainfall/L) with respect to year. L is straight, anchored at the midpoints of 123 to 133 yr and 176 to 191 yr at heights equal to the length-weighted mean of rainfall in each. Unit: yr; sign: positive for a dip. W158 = 7.9 yr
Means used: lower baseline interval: 11.1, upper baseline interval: 12.9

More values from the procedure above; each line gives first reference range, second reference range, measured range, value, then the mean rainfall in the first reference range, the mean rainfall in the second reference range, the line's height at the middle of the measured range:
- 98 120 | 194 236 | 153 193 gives 3.8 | 9.3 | 13.3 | 11.7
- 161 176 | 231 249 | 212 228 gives -2.1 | 9.57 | 12.7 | 11.8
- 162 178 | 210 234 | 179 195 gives -2.4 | 10.3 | 13.3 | 11.3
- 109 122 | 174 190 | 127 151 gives 1.3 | 10.1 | 12.9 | 11.1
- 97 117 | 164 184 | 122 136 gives -1.7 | 9.08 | 11.5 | 9.86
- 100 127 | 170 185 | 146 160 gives 2.9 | 9.73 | 12.8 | 11.6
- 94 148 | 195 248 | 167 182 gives -0.8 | 9.91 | 13.2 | 11.6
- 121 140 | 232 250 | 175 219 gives -4.6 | 10.8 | 12.7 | 12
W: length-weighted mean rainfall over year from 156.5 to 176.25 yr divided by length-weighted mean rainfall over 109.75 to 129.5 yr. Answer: 0.9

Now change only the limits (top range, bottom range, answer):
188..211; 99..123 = 1.40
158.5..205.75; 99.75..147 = 1.15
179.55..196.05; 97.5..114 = 1.45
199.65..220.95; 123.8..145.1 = 1.28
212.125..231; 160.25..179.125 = 1.34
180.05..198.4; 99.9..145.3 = 1.29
